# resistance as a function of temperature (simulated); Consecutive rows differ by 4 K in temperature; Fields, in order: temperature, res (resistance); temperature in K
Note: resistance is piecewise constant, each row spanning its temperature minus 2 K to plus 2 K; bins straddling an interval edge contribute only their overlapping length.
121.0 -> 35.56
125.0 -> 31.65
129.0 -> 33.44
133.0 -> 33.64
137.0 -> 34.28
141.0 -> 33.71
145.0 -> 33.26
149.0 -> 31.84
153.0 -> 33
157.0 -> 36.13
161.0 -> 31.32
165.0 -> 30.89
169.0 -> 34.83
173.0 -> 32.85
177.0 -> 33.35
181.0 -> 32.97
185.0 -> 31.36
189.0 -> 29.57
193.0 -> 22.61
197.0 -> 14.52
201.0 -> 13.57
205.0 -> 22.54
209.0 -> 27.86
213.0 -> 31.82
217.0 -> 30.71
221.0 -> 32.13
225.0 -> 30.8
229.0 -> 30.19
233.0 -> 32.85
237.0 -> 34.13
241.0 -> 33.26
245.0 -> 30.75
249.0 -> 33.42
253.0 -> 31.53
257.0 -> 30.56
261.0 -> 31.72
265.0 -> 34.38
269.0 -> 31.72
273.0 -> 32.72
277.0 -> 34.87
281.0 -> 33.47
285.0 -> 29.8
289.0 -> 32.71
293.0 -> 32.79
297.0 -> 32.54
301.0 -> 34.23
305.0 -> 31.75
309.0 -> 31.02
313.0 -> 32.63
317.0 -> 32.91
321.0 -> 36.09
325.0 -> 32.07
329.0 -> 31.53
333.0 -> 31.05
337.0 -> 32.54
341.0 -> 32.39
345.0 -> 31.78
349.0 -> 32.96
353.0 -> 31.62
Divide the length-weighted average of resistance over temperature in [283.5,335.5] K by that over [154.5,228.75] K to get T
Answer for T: 1.12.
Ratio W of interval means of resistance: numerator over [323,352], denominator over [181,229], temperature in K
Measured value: 1.20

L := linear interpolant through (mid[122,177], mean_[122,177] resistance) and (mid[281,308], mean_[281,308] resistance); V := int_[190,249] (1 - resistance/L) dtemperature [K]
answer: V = 8.7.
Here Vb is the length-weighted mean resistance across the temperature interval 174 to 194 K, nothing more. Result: 30.5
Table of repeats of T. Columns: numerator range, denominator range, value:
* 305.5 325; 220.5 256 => 1.03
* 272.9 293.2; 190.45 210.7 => 1.61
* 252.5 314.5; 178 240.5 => 1.16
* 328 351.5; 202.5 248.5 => 1.05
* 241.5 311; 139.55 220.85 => 1.10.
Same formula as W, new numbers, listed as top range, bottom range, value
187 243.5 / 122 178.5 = 0.83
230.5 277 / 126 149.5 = 0.97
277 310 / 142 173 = 0.98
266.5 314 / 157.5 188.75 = 1.00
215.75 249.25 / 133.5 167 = 0.97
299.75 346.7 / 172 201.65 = 1.22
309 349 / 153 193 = 1.01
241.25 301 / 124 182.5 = 0.98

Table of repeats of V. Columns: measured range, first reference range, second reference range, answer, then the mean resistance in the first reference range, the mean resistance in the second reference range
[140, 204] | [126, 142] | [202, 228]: 3.9 K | 33.6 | 28.7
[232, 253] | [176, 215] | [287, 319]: -2.9 K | 25.8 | 32.6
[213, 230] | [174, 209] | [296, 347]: -2.5 K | 25.4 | 32.5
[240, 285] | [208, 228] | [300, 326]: -0.9 K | 30.8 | 32.9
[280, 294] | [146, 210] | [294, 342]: -0.1 K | 28.8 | 32.6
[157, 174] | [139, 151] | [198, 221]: -1.3 K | 32.9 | 25.4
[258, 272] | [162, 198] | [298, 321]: -0.3 K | 29.7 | 32.8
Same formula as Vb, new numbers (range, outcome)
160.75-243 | 29.2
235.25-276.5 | 32.5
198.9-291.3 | 30.8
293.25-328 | 32.9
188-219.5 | 24.1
